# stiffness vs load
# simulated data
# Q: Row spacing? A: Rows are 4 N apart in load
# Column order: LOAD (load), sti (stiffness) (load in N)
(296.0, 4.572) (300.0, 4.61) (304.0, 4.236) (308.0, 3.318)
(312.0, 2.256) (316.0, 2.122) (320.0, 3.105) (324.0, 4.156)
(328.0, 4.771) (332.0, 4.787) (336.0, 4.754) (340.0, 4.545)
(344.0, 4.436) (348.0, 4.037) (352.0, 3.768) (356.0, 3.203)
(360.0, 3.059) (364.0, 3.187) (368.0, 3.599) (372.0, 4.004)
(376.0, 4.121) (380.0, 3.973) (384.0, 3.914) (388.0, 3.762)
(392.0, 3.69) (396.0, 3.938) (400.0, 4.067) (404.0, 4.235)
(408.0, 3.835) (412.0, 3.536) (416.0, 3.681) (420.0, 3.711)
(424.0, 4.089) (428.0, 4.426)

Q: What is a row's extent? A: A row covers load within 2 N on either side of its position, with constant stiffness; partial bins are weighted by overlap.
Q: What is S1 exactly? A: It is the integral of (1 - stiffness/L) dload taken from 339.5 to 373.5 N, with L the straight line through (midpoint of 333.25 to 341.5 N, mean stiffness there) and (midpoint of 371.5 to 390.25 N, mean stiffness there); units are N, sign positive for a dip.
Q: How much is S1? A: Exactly 5.0 N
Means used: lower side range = 4.67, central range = 3.72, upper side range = 3.95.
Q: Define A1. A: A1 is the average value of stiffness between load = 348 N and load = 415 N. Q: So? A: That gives 3.75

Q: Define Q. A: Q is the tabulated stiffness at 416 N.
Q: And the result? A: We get 3.681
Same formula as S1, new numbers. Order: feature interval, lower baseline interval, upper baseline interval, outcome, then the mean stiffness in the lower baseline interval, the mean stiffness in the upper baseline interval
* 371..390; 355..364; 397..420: -2.8 N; 3.14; 3.86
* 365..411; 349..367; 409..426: -4.3 N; 3.36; 3.76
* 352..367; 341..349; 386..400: 3.2 N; 4.3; 3.84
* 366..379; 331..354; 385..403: 0.6 N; 4.37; 3.89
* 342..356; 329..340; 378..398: 1.7 N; 4.73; 3.86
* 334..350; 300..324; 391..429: -4.7 N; 3.24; 3.91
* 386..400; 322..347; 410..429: 0.8 N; 4.55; 3.86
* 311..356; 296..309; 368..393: 1.9 N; 4.19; 3.89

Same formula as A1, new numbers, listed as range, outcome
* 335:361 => 3.98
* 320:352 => 4.37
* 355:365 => 3.14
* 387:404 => 3.91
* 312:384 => 3.82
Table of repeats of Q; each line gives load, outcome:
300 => 4.61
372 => 4.004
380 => 3.973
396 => 3.938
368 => 3.599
